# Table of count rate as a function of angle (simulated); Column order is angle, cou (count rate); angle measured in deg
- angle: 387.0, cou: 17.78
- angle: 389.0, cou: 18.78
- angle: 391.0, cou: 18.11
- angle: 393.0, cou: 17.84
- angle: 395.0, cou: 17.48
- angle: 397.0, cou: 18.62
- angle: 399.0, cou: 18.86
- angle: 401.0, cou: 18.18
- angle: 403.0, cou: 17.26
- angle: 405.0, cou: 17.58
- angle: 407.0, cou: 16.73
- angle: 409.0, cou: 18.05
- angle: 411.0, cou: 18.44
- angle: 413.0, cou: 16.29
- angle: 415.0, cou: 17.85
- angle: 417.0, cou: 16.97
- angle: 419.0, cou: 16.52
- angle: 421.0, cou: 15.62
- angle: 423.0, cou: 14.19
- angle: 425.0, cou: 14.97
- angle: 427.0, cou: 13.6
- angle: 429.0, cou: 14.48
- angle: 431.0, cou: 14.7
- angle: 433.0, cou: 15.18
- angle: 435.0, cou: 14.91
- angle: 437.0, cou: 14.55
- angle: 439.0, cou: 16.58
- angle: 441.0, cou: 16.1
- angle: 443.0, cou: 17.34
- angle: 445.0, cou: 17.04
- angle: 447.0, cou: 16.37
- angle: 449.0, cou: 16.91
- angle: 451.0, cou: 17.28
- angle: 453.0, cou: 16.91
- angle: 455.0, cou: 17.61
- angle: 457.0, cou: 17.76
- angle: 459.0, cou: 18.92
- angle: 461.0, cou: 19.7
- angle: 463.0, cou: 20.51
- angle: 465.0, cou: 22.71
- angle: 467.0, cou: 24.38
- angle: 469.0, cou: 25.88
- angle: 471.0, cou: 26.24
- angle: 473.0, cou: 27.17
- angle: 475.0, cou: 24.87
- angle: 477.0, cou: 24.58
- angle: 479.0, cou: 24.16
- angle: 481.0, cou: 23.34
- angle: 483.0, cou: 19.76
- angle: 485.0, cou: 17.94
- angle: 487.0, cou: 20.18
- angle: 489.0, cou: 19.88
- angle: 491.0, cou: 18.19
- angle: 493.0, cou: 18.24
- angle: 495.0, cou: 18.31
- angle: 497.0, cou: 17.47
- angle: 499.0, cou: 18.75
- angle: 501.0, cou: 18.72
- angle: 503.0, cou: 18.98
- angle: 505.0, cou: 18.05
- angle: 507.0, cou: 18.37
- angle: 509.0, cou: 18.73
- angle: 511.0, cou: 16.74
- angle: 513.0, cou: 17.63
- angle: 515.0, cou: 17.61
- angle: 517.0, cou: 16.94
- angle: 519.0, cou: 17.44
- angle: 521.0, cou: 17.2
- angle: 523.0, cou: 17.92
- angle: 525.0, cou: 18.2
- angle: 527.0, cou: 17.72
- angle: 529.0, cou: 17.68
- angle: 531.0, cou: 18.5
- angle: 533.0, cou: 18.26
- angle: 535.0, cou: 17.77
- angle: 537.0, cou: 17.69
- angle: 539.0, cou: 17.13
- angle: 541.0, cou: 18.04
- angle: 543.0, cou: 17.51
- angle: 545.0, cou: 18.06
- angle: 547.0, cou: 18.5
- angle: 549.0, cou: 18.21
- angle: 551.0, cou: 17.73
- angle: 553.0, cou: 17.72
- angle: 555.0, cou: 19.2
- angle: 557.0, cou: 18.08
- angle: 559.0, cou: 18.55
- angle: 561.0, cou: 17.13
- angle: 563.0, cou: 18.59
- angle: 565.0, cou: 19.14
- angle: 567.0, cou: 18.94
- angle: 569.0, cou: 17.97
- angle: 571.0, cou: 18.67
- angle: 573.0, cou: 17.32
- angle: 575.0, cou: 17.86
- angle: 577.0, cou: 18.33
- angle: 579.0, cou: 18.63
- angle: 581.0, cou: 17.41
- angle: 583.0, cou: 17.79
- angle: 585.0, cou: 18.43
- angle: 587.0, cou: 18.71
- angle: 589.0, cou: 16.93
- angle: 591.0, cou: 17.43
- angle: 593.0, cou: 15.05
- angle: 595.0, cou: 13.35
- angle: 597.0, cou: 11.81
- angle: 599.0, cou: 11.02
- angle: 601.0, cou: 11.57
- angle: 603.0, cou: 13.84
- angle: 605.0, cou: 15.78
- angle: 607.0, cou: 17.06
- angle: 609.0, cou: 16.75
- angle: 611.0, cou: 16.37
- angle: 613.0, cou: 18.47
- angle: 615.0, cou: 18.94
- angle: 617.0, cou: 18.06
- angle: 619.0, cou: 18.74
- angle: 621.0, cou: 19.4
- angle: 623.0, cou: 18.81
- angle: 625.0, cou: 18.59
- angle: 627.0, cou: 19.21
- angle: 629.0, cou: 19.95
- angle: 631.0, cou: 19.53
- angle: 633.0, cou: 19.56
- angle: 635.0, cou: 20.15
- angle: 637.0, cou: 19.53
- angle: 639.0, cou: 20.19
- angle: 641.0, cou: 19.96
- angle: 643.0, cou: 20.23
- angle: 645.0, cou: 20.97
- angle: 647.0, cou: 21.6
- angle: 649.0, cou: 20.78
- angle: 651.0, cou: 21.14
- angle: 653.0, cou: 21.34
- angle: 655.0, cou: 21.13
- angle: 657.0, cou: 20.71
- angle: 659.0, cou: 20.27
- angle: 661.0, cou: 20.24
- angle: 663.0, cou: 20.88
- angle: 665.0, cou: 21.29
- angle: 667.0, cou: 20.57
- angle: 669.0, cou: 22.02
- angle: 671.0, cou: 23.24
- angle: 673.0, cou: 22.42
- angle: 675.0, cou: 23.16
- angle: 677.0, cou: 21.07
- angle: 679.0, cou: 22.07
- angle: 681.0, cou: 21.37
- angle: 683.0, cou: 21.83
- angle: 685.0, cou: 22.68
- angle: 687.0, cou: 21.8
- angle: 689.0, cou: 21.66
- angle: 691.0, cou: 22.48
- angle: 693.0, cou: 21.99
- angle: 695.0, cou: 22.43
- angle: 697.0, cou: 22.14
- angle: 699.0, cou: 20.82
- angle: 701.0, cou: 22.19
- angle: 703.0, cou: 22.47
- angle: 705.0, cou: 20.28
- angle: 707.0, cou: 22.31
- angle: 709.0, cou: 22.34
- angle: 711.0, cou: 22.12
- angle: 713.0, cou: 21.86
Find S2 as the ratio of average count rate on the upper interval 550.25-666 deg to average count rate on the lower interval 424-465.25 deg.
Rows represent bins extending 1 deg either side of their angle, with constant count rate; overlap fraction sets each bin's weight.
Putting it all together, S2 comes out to 1.1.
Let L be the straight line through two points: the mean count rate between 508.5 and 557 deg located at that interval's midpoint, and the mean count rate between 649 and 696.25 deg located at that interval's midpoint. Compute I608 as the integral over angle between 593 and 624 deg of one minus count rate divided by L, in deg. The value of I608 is 6.2 deg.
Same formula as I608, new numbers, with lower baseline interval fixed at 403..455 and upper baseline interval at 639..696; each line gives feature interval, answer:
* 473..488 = -4.4 deg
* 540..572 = 1.3 deg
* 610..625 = 1.4 deg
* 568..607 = 6.8 deg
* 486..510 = -1.2 deg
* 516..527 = 0.4 deg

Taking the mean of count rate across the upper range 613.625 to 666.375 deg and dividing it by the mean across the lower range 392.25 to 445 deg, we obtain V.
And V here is 1.21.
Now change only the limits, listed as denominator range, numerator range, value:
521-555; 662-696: 1.22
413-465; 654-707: 1.30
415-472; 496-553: 1.02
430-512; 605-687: 1.05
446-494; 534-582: 0.87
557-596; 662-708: 1.24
